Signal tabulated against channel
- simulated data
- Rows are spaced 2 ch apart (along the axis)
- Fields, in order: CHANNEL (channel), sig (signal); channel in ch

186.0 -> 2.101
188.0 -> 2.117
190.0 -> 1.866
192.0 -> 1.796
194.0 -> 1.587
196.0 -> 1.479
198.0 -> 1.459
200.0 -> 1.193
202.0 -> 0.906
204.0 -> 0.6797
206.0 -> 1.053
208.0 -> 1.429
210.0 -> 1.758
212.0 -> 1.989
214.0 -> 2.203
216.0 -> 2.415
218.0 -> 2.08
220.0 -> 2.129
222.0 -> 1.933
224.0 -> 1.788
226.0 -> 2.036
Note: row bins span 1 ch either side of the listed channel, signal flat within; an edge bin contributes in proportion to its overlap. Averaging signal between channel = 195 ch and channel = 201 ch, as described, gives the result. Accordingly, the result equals 1.38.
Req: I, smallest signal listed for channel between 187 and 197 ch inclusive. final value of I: 1.479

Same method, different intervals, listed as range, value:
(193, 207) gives 0.6797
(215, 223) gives 1.933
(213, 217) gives 2.203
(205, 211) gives 1.053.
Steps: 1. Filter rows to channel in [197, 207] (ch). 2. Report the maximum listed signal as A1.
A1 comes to 1.459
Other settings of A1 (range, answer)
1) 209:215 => 2.203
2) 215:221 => 2.415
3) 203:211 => 1.758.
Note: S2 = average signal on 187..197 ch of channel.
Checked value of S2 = 1.77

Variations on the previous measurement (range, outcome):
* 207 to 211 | 1.59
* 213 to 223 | 2.15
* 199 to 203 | 1.05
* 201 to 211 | 1.17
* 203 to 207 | 0.866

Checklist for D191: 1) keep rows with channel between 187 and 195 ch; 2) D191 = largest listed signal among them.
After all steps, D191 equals 2.117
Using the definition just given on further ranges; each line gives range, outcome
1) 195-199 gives 1.479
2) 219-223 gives 2.129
